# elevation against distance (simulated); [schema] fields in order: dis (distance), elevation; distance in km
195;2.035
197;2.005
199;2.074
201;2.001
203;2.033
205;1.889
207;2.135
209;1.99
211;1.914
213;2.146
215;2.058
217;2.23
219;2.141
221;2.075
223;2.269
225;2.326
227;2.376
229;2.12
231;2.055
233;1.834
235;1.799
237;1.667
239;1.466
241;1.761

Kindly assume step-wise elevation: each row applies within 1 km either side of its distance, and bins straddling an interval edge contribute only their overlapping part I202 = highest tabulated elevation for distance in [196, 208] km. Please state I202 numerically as 2.135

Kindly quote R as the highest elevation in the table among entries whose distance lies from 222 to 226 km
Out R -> 2.326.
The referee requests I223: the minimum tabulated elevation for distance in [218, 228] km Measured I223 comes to 2.075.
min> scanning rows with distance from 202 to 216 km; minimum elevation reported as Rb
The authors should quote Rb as 1.889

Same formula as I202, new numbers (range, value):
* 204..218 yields 2.23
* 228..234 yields 2.12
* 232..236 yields 1.834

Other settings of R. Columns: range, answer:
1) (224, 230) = 2.376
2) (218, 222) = 2.141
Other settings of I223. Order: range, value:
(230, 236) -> 1.799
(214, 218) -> 2.058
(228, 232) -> 2.055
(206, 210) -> 1.99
